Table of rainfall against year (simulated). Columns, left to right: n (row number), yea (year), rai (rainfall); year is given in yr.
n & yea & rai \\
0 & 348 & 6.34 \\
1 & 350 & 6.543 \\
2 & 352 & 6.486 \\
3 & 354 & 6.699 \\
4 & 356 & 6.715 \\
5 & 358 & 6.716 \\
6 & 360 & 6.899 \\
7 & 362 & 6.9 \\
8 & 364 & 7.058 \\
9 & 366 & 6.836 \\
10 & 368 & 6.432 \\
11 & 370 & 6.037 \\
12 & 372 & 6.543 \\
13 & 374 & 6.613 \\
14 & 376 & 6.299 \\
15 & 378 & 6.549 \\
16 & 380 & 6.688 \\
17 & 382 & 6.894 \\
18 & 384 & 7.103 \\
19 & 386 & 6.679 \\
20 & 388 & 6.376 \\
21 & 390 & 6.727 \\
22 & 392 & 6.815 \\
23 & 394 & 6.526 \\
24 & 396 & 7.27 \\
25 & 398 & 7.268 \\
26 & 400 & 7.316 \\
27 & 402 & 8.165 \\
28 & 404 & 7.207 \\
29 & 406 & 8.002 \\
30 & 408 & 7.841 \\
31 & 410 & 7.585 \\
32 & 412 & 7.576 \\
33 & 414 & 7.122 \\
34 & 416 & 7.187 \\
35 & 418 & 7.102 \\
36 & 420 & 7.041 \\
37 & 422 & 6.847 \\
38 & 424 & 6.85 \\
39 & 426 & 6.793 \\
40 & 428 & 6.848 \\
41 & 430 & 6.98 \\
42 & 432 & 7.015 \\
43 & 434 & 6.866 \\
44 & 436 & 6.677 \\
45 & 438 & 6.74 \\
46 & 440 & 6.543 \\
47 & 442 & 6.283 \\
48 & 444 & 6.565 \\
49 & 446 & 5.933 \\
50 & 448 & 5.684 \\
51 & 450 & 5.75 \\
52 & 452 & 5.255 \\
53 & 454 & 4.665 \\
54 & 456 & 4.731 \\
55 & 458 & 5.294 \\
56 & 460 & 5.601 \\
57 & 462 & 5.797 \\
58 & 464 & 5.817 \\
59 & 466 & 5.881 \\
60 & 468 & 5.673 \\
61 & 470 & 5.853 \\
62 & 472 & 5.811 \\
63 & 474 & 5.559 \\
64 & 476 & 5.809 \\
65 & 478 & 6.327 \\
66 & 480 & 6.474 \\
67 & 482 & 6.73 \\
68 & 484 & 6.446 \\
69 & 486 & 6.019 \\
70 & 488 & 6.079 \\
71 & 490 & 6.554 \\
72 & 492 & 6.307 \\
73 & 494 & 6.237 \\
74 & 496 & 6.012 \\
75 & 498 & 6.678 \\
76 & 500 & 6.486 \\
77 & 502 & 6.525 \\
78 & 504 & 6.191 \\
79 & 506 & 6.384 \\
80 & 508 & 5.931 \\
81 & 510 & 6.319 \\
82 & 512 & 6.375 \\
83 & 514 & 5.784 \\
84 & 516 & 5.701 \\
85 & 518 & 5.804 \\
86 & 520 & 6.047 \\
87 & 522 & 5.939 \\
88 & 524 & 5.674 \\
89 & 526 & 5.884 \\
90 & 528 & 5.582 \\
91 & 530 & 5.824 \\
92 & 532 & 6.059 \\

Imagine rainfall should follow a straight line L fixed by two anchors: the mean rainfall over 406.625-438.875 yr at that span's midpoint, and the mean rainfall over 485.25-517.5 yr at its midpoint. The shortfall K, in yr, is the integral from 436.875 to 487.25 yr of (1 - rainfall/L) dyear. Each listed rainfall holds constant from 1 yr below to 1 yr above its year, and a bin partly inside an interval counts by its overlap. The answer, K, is 5.7 yr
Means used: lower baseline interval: 7.08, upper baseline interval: 6.22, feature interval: 5.89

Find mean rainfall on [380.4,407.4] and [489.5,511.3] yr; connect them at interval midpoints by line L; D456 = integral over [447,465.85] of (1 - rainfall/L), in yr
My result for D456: 3.5 yr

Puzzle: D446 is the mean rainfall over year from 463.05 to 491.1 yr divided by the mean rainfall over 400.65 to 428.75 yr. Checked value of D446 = 0.83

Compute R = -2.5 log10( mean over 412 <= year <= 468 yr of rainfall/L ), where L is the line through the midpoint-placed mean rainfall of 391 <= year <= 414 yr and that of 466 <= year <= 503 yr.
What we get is 0.09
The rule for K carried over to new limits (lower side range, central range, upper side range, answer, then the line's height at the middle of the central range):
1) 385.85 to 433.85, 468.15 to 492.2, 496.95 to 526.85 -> 1.1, 6.43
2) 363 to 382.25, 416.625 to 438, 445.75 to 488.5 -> -2.7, 6.12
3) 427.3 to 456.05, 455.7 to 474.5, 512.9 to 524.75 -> 1.4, 6.1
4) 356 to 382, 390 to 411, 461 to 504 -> -2.8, 6.51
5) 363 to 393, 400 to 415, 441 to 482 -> -3.1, 6.33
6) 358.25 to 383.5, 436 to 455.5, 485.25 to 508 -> 1.5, 6.45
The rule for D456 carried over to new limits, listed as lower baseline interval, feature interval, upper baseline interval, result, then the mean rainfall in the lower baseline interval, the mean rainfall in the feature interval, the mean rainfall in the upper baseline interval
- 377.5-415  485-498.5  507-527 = -0.13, 7.15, 6.25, 5.95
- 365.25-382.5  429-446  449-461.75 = -3.48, 6.53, 6.66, 5.25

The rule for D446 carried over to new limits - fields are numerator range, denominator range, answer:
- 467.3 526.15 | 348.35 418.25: 0.88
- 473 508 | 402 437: 0.87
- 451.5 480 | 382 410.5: 0.78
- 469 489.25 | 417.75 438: 0.89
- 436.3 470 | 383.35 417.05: 0.80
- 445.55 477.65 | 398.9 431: 0.77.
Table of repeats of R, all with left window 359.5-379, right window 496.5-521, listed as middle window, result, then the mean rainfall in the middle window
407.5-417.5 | -0.148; 7.43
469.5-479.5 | 0.068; 5.9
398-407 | -0.172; 7.63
